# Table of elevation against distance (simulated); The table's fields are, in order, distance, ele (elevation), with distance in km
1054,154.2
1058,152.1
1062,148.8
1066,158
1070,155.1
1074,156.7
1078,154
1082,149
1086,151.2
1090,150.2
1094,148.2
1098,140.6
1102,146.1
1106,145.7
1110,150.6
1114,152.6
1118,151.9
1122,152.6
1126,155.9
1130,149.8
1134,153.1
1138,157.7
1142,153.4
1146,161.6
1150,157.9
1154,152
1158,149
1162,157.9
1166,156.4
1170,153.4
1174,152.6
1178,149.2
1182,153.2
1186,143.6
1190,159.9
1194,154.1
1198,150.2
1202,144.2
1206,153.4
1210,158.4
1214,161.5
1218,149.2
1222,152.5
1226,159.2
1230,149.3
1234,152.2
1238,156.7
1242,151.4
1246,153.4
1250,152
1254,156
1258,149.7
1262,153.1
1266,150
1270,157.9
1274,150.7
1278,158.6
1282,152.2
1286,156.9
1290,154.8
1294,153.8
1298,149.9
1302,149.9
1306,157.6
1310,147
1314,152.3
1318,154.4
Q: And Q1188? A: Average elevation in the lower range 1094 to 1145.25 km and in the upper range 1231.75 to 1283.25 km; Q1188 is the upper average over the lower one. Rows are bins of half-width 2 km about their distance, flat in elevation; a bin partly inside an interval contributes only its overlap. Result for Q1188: 1.0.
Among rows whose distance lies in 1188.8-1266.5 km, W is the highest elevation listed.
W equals 161.5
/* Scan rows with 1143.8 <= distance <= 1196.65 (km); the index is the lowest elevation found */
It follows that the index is 143.6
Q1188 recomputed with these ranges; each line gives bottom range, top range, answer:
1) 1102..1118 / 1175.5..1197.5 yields 1.02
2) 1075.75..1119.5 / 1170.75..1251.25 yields 1.02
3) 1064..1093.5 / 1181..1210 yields 0.99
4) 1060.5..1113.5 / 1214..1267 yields 1.02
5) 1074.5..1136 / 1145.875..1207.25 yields 1.02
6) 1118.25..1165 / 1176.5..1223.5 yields 0.99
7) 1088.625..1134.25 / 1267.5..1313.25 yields 1.03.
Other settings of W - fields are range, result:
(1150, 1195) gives 159.9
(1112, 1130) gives 155.9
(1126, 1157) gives 161.6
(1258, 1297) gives 158.6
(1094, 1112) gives 150.6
